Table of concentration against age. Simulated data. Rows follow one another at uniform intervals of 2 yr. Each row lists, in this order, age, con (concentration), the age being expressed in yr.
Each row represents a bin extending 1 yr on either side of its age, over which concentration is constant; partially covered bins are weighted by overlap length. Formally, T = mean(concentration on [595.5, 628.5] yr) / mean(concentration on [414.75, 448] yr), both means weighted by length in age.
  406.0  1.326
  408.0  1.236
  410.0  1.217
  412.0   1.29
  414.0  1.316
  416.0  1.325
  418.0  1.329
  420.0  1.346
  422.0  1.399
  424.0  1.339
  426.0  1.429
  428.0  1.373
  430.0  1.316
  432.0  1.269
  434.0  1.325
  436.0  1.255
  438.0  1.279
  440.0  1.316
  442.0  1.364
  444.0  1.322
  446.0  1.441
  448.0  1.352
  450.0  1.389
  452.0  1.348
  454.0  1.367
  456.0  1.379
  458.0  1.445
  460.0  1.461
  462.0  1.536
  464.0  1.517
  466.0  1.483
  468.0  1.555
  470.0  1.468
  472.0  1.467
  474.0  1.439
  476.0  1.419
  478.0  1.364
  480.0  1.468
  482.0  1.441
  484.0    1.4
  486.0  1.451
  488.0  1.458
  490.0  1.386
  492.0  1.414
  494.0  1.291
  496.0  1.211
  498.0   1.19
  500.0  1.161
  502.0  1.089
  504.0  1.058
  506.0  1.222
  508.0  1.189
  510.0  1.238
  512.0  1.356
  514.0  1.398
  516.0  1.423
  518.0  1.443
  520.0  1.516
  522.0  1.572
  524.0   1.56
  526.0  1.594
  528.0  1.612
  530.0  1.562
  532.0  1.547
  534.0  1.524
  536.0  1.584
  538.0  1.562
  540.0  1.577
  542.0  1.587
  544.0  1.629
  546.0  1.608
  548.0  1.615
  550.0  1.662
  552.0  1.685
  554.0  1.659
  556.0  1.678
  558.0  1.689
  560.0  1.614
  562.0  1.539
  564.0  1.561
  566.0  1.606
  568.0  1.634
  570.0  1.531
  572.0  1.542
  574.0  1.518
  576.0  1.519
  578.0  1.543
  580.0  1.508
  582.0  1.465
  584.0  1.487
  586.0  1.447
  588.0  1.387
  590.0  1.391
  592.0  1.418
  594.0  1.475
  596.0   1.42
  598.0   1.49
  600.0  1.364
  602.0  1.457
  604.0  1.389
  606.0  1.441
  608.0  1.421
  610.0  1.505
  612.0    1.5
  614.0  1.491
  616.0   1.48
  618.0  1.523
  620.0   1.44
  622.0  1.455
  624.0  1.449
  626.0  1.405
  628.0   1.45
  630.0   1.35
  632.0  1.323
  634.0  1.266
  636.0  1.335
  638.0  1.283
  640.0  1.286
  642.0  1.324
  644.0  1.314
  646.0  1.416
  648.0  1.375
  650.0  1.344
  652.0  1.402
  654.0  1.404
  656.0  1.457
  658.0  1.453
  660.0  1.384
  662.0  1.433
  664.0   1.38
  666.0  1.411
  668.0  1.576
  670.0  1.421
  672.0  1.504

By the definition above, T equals 1.1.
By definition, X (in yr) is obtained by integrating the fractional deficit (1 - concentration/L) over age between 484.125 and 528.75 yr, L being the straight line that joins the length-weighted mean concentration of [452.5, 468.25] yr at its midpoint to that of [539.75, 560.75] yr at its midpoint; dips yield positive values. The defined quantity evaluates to 5.67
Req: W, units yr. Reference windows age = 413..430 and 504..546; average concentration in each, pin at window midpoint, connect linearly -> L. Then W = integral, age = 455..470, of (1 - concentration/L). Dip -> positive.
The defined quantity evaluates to -0.8 yr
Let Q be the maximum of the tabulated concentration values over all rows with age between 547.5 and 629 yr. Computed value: 1.689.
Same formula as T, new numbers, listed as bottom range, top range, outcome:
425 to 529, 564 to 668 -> 1.04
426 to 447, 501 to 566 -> 1.13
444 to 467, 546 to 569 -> 1.14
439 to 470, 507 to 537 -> 1.04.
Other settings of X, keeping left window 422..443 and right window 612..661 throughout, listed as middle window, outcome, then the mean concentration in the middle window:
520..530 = -1.59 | 1.58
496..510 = 1.97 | 1.16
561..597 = -3.23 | 1.5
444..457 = -0.38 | 1.37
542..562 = -3.99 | 1.64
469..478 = -0.64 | 1.44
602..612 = -0.45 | 1.45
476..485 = -0.49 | 1.42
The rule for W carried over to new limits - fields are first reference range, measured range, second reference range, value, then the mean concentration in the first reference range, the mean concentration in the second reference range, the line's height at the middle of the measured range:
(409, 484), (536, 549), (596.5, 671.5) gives -1.8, 1.38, 1.41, 1.4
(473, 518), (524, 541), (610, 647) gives -2.9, 1.32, 1.4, 1.34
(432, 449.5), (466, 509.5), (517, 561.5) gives 3.3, 1.33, 1.59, 1.46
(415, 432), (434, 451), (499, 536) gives 0.3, 1.35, 1.4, 1.36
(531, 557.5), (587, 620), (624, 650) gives -0.1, 1.61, 1.35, 1.44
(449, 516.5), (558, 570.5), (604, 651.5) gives -1.9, 1.37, 1.4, 1.38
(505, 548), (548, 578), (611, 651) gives -2.9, 1.49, 1.39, 1.46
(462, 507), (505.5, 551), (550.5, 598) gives -1.8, 1.37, 1.54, 1.45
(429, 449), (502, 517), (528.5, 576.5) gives 2.4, 1.32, 1.59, 1.49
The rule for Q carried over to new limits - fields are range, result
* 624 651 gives 1.45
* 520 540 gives 1.612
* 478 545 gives 1.629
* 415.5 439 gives 1.429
